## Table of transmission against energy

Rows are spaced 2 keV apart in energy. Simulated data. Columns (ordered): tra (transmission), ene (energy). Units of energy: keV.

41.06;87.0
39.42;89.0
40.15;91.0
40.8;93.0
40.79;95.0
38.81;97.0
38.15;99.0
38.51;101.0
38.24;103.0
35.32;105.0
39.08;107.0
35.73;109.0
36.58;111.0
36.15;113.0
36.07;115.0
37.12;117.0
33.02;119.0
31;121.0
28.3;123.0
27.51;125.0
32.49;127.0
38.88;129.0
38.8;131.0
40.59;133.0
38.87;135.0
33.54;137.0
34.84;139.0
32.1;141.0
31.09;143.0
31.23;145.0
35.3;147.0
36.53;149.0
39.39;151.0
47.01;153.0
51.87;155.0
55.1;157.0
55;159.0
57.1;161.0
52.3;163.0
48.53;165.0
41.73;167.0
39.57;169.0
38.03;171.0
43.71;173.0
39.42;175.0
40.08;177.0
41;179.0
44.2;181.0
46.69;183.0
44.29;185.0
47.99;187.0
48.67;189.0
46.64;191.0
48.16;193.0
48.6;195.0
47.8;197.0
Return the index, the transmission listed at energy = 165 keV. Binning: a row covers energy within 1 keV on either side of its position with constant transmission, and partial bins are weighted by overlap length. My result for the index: 48.53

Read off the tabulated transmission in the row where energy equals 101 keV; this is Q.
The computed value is 38.51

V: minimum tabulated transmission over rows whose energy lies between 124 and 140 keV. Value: 27.51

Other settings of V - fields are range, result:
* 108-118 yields 35.73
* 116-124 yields 28.3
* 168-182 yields 38.03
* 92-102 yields 38.15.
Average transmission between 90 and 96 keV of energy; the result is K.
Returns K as 40.6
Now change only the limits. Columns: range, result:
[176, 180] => 40.5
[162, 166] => 50.4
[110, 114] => 36.4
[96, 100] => 38.5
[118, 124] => 30.8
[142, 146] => 31.2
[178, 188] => 44.8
